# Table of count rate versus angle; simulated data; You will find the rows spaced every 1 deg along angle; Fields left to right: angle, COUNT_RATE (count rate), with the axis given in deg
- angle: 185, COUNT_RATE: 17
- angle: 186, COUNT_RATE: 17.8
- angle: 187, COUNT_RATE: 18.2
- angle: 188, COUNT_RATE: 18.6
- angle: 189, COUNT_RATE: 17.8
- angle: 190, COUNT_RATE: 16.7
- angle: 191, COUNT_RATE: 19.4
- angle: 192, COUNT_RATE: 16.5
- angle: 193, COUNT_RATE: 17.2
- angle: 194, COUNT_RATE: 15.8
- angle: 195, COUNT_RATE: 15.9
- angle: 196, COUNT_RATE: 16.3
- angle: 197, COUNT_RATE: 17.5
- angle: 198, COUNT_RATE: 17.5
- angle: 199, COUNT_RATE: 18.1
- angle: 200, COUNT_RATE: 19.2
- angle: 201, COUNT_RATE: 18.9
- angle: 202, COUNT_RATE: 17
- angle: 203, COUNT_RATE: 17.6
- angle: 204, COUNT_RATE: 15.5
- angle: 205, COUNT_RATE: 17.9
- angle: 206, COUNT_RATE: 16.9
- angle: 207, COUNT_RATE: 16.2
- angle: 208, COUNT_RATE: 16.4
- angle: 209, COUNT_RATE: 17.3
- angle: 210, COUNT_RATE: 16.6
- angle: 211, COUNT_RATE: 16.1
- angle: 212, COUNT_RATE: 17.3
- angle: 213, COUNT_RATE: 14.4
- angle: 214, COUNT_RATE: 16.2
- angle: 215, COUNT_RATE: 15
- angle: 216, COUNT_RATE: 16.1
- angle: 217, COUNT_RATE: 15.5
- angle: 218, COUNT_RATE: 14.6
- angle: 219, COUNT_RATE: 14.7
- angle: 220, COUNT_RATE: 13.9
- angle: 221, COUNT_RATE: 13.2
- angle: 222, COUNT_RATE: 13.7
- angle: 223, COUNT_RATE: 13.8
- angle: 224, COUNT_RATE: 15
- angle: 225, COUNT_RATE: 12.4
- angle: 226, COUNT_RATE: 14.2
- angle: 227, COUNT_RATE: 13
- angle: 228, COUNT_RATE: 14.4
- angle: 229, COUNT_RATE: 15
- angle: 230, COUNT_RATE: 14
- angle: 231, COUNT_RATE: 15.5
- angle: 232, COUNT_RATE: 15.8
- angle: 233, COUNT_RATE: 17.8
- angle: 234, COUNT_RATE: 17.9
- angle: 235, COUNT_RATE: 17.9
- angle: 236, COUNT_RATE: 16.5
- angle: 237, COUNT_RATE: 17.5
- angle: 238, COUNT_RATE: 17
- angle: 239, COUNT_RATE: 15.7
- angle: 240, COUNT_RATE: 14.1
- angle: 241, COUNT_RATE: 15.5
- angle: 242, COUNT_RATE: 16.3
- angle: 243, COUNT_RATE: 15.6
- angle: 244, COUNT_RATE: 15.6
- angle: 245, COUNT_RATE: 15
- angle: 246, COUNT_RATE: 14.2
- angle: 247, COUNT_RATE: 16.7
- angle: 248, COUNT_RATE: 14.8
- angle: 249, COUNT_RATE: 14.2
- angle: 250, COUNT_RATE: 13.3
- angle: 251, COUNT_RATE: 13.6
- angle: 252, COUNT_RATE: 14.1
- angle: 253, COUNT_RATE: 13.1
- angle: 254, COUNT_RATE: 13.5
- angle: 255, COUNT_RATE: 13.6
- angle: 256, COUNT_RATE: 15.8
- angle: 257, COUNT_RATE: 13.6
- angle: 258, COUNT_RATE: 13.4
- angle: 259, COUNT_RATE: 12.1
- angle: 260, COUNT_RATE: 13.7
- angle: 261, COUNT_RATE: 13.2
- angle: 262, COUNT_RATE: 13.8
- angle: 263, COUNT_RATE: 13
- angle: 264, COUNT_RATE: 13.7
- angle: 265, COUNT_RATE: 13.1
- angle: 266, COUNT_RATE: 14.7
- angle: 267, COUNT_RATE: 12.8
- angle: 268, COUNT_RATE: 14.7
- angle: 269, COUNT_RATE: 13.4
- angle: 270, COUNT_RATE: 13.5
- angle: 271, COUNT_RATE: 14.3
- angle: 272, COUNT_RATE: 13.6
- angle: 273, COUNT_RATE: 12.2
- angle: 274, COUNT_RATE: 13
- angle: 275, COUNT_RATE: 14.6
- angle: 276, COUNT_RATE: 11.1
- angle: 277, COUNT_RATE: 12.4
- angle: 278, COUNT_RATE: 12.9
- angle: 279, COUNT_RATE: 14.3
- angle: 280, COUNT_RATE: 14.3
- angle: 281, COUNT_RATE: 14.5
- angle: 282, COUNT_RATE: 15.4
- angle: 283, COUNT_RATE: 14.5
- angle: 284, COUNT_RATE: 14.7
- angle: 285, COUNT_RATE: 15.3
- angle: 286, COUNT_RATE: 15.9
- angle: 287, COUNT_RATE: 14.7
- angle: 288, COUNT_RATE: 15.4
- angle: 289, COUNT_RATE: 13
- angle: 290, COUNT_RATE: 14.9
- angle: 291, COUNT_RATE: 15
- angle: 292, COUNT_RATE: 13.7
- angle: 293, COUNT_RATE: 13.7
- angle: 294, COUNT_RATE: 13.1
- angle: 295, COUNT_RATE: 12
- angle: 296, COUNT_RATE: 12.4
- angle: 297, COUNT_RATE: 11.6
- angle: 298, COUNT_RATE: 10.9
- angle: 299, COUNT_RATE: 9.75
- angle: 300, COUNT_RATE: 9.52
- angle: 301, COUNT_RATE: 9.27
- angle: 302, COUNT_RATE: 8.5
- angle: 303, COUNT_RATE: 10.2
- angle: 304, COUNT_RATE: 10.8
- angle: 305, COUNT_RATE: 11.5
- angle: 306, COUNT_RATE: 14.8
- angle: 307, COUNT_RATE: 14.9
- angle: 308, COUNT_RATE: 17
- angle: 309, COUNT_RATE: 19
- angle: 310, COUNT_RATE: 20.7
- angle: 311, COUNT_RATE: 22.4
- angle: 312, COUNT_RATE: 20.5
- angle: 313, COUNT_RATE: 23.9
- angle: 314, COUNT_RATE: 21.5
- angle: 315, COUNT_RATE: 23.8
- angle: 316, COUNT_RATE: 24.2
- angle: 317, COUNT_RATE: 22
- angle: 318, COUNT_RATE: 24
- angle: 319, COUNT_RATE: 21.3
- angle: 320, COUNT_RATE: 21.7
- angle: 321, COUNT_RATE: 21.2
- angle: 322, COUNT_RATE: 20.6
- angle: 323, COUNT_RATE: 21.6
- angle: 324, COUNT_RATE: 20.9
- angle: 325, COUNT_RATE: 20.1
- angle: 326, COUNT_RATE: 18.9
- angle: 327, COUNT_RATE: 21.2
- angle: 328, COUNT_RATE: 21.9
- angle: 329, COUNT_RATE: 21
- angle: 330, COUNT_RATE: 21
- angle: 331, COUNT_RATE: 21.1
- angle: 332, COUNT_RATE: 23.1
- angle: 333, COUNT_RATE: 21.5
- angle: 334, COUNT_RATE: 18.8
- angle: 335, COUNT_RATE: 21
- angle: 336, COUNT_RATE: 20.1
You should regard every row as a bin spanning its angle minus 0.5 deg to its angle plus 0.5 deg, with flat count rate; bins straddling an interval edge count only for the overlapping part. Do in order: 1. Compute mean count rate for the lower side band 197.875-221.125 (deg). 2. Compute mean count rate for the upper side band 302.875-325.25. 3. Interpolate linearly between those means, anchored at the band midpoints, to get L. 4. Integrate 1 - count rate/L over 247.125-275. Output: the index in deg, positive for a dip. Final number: 6.67 deg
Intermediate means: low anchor 16.4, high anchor 19.7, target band 13.7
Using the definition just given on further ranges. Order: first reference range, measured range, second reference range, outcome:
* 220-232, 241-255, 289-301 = -1.12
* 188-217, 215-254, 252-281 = 0.44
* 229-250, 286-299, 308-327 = 4.16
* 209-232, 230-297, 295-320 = 5.29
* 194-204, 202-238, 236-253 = 1.57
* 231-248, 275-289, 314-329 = 3.52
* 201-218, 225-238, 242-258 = -0.32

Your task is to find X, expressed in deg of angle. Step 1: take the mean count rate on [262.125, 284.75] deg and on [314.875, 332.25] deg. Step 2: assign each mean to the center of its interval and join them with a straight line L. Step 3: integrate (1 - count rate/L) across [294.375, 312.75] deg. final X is 4.8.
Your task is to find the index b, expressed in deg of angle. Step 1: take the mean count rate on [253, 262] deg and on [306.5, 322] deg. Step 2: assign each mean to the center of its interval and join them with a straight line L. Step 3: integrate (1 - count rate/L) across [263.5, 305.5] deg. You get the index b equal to 9.6 deg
